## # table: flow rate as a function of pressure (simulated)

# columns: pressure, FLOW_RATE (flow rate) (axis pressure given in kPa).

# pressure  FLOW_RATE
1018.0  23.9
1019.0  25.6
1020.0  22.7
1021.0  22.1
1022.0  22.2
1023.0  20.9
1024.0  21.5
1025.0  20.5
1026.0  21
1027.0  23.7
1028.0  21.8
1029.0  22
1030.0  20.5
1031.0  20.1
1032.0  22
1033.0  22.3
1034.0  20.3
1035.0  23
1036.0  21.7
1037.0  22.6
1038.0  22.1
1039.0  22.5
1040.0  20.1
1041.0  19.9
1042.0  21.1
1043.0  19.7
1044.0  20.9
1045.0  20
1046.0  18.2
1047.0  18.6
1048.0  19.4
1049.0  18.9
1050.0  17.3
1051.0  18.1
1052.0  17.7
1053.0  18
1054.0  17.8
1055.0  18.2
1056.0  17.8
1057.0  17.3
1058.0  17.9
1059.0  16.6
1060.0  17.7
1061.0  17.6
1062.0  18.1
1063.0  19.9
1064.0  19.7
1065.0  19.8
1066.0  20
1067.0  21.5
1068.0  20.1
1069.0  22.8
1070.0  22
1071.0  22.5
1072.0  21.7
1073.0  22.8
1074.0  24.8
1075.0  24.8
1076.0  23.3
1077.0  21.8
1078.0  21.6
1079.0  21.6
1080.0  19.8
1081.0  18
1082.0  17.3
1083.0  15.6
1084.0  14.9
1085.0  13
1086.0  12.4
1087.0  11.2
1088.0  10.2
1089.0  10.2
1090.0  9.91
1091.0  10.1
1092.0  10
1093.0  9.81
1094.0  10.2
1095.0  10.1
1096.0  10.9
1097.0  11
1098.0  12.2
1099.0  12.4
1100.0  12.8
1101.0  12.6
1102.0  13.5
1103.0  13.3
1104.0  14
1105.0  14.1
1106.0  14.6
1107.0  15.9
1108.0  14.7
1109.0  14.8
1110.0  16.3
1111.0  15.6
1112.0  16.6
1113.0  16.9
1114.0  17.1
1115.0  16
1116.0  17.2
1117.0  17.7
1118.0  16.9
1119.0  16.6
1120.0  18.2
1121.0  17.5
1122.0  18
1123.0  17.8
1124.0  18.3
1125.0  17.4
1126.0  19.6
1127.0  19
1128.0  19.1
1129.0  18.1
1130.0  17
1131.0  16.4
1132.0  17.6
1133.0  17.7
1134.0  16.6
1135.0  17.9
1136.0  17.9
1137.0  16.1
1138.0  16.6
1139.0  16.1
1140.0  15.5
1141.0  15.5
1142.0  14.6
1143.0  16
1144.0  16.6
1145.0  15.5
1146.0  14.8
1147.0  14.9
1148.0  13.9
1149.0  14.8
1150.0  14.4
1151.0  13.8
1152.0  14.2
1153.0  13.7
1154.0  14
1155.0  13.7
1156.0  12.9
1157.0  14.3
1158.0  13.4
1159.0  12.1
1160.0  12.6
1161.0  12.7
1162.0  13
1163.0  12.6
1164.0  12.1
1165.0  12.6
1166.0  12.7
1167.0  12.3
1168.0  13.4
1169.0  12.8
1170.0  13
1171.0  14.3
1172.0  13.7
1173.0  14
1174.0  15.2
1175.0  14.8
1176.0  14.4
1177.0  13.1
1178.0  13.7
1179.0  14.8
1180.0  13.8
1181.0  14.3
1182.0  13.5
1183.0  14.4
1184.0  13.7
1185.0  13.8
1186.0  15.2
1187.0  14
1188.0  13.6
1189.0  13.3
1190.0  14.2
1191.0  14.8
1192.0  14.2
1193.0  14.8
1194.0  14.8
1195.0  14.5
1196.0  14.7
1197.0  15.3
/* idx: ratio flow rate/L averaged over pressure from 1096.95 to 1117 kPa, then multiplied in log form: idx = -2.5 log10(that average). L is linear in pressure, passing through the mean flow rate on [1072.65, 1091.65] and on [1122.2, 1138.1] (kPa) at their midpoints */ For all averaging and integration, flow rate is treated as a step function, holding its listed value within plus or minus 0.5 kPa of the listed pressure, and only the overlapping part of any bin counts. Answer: 0.18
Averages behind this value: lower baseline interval 16.9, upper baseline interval 17.7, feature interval 14.7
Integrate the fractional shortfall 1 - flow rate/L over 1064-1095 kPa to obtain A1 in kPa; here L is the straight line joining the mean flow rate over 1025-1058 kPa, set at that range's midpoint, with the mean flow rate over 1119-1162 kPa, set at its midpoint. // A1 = 2.0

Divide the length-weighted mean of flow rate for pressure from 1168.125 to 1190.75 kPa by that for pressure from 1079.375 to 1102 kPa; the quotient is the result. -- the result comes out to 1.11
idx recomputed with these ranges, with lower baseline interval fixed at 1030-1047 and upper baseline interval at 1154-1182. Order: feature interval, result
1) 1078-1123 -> 0.19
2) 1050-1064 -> 0.11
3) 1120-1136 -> -0.14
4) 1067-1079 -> -0.19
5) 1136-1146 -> -0.06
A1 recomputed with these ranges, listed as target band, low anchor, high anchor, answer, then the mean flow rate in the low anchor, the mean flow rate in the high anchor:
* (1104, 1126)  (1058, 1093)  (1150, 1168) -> -1.36 kPa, 17.9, 13.1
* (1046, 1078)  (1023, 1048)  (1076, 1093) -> -4.11 kPa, 21.1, 15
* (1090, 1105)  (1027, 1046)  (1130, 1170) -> 5.08 kPa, 21.2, 14.6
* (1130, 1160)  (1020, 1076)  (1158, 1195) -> 0.31 kPa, 20.4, 13.7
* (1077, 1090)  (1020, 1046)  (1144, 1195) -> 2.17 kPa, 21.3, 13.8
